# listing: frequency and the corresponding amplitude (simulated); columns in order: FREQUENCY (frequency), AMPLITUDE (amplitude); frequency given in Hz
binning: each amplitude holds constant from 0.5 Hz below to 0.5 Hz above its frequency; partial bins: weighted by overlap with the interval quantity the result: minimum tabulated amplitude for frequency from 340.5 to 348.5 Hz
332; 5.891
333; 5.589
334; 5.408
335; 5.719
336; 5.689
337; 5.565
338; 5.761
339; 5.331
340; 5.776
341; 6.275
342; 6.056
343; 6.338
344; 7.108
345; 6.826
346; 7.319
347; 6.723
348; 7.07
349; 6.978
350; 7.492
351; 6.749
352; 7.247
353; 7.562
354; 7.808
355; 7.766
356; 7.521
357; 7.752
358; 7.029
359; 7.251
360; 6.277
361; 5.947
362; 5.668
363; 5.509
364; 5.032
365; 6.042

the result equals 6.056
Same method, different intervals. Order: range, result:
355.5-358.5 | 7.029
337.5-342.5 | 5.331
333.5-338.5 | 5.408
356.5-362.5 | 5.668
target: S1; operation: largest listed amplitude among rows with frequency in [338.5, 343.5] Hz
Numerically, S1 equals 6.338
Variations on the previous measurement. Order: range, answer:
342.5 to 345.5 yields 7.108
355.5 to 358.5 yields 7.752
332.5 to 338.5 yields 5.761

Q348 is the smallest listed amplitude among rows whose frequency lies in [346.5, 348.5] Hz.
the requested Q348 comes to 6.723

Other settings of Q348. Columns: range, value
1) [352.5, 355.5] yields 7.562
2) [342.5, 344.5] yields 6.338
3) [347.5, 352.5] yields 6.749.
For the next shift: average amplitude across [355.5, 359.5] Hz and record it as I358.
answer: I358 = 7.39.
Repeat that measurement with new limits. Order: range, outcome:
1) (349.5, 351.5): 7.12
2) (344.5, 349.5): 6.98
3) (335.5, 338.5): 5.67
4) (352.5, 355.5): 7.71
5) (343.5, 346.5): 7.08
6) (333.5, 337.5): 5.6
